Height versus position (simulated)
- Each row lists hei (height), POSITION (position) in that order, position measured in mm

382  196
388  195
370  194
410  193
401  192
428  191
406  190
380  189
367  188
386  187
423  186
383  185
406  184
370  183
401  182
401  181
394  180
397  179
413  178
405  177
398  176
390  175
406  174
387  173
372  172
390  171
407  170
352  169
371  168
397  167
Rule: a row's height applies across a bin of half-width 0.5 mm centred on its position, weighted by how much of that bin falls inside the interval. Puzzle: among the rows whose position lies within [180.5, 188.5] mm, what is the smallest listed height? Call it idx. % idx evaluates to 367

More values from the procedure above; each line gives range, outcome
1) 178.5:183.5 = 370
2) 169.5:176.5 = 372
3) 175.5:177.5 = 398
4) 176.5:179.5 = 397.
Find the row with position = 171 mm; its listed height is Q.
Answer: 390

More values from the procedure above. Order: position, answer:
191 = 428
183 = 370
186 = 423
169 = 352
